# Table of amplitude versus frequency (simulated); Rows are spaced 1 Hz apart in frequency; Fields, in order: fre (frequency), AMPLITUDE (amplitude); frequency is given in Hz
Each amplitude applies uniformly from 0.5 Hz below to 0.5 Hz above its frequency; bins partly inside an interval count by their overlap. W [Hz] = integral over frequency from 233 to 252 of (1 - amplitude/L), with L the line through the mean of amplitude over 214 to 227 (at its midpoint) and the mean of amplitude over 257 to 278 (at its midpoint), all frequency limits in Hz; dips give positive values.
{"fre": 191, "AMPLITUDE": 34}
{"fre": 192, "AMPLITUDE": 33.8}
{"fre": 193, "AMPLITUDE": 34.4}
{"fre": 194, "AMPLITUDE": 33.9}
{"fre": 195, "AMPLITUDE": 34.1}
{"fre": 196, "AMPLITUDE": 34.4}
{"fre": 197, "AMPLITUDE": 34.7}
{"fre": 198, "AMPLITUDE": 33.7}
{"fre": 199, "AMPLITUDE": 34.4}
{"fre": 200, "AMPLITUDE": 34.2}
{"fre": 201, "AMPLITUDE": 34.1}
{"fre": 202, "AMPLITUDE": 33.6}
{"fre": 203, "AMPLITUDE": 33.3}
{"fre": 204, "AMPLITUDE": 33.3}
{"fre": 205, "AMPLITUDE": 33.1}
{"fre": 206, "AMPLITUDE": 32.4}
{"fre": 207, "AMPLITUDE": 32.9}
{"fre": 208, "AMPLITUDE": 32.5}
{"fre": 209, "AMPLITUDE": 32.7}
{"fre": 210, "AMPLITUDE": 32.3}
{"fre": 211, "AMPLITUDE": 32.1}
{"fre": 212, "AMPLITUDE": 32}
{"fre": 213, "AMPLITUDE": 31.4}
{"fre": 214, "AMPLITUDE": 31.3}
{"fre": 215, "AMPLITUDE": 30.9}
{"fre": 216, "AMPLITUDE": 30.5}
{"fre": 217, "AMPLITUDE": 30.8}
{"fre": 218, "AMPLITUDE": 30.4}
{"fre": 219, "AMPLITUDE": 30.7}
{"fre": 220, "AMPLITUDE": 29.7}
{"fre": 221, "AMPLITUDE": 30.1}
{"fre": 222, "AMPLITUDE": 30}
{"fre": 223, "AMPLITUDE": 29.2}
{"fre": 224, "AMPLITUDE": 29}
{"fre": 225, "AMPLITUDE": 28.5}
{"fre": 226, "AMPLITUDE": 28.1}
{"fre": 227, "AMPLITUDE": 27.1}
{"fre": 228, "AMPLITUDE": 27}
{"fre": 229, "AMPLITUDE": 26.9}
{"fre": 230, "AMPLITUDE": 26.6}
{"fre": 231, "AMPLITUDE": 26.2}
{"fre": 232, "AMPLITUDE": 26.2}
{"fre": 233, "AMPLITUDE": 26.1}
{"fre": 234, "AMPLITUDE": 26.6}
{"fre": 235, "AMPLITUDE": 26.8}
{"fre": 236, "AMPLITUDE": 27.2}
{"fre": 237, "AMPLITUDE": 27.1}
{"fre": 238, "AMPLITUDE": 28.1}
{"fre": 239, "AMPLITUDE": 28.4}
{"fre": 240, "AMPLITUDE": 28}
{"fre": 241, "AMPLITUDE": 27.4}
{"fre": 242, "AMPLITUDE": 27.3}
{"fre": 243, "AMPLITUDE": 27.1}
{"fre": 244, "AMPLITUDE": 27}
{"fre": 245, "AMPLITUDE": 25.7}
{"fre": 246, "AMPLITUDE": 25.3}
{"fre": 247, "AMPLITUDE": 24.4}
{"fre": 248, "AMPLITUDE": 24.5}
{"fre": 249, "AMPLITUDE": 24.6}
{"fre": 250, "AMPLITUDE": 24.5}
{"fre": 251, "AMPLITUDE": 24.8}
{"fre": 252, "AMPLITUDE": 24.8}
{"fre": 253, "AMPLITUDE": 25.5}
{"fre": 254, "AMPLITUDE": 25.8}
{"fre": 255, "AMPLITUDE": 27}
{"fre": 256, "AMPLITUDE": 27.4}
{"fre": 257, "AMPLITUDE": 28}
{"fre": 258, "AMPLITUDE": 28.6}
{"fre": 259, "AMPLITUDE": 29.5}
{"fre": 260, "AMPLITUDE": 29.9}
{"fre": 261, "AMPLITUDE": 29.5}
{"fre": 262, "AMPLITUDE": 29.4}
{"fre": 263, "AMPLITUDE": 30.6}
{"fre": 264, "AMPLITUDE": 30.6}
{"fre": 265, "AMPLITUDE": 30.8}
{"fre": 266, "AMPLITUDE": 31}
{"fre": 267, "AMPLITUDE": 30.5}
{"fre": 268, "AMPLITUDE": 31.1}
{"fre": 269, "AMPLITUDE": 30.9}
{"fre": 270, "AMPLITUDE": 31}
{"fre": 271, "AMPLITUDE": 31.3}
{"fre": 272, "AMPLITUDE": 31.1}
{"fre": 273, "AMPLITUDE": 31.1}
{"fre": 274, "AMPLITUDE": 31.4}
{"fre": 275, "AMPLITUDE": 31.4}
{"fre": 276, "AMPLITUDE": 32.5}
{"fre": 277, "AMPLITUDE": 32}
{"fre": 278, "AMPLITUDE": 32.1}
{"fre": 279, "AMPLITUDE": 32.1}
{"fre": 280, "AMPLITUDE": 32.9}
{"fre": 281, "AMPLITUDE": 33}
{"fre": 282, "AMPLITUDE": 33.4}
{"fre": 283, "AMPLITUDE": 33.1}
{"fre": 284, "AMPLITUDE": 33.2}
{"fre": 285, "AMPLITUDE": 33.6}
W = 2.43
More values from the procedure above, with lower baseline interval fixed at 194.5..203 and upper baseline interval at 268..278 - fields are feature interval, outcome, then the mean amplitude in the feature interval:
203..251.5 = 6.5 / 28.7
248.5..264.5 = 2.2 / 27.5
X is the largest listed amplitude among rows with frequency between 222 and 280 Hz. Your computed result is 32.9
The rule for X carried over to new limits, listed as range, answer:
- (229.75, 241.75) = 28.4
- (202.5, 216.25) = 33.3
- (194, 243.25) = 34.7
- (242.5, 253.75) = 27.1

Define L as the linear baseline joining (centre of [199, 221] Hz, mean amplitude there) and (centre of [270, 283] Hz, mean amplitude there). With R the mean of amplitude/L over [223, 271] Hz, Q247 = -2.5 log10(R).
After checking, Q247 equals 0.16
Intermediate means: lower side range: 32.1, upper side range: 32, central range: 27.7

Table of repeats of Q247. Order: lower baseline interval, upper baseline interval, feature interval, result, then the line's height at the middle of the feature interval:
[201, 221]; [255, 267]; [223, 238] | 0.14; 31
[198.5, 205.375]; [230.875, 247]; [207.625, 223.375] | 0.01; 31.2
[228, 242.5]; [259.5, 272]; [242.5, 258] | 0.12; 28.8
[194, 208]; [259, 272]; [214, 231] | 0.13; 32.6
